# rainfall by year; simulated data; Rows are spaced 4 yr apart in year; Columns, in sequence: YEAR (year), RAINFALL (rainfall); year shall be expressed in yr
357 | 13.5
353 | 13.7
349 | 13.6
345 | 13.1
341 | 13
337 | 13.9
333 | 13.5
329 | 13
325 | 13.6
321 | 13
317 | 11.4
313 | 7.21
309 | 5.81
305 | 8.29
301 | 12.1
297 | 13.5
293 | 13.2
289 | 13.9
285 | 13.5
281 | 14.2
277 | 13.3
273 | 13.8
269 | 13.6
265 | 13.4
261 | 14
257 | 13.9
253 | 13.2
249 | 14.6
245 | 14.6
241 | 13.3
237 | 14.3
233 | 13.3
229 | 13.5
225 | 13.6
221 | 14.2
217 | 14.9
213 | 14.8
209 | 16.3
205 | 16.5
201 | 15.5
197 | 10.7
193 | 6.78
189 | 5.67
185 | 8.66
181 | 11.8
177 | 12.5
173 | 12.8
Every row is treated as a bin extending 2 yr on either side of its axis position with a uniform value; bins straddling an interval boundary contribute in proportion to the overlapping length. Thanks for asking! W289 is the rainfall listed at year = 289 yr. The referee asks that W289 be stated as 13.9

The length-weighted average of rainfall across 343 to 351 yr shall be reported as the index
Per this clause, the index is 13.3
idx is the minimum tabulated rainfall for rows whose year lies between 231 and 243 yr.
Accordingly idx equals 13.3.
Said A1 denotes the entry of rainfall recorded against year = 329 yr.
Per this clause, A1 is 13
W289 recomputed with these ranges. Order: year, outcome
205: 16.5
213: 14.8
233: 13.3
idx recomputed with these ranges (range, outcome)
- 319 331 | 13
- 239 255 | 13.2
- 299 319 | 5.81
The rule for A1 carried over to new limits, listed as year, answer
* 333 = 13.5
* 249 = 14.6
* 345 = 13.1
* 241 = 13.3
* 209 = 16.3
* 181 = 11.8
